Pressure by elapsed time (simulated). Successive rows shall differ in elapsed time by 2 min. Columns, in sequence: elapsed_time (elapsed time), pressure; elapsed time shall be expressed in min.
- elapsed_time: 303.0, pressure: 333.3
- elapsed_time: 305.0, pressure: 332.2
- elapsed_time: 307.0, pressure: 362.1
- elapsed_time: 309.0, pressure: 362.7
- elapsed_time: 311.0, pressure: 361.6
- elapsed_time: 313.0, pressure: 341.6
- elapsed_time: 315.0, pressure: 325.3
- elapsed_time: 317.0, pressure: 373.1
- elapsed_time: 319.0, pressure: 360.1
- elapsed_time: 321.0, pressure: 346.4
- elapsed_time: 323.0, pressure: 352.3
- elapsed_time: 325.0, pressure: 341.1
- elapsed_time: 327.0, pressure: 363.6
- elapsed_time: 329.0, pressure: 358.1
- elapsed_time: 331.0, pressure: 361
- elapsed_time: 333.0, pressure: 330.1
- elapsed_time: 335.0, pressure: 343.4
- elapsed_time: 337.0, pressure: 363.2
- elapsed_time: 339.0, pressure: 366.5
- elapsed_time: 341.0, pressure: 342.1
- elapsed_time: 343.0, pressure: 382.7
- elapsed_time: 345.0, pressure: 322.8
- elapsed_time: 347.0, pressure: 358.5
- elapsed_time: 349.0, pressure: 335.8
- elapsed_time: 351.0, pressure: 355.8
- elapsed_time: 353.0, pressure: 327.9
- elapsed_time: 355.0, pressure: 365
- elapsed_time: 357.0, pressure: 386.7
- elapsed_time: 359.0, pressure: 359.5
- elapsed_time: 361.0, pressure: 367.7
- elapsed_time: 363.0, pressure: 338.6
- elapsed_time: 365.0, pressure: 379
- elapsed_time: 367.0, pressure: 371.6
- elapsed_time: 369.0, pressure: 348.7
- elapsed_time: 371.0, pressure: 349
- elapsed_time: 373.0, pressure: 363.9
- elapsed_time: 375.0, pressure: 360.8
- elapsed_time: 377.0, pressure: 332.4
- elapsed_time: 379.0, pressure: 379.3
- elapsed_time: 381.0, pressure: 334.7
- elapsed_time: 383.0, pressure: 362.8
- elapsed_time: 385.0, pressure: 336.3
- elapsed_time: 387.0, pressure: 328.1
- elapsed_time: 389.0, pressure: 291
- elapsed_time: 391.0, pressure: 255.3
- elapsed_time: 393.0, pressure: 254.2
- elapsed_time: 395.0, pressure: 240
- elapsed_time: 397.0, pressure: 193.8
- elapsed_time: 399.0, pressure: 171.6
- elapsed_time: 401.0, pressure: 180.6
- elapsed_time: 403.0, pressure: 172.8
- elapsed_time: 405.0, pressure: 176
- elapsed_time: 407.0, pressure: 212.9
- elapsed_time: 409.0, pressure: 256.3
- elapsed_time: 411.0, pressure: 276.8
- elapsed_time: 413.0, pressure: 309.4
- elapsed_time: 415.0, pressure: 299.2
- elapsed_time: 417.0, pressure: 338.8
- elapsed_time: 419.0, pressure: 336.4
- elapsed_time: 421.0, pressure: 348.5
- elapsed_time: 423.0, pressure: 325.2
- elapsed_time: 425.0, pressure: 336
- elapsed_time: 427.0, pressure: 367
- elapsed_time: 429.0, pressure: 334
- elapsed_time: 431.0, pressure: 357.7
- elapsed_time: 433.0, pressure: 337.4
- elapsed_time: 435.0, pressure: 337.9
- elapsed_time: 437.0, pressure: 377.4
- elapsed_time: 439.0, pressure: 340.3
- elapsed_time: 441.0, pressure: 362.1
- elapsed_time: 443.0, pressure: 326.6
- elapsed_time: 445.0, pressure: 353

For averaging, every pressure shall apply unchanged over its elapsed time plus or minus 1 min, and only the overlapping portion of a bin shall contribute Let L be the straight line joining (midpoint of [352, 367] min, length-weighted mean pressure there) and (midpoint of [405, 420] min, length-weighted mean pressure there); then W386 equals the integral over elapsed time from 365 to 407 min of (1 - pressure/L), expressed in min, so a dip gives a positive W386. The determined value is 4.5 min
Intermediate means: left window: 361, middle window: 290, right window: 282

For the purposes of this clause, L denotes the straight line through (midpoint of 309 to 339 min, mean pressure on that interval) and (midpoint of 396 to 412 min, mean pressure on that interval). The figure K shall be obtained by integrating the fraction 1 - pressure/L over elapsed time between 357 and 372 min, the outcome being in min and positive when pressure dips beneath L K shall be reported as -4.49 min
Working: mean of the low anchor 352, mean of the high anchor 205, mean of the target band 361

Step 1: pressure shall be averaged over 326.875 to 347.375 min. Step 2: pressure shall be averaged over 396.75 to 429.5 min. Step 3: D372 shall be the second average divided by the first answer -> 0.8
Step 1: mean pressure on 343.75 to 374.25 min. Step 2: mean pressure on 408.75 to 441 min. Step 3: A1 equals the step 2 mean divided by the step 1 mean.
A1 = 0.9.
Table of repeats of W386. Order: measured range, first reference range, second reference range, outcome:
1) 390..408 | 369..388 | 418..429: 7.3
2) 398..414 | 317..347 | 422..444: 5.9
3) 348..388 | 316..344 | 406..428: -2.2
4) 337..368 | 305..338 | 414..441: -0.7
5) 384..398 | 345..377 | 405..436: 2.7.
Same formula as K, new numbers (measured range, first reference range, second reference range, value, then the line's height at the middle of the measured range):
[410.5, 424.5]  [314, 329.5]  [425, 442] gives 1.2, 351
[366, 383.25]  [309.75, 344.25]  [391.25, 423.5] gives -3.6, 295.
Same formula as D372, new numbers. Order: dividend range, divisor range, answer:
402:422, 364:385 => 0.76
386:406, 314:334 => 0.64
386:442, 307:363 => 0.82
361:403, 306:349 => 0.87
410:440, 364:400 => 1.07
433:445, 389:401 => 1.55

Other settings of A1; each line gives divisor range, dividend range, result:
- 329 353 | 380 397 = 0.84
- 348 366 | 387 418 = 0.68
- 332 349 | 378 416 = 0.76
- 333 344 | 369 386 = 0.99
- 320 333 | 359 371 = 1.02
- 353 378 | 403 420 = 0.75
